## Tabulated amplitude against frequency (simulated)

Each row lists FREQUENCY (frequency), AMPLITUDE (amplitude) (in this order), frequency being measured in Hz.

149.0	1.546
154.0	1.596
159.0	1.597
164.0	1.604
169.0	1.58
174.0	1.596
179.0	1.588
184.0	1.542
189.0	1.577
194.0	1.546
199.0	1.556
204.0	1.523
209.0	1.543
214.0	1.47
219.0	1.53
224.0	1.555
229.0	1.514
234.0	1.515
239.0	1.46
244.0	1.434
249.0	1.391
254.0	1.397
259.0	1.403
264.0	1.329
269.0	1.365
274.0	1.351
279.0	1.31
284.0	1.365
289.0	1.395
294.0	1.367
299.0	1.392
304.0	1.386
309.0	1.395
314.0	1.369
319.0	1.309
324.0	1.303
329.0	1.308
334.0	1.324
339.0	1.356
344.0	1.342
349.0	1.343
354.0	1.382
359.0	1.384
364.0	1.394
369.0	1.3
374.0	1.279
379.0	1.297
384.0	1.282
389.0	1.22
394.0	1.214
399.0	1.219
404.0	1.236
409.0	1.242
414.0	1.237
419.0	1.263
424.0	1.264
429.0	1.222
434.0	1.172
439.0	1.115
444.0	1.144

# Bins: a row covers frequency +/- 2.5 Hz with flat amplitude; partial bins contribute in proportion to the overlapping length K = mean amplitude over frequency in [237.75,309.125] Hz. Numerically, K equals 1.38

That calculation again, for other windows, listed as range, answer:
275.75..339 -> 1.35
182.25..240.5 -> 1.53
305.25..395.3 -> 1.32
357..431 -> 1.27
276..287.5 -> 1.34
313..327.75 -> 1.32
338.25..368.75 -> 1.36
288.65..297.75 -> 1.38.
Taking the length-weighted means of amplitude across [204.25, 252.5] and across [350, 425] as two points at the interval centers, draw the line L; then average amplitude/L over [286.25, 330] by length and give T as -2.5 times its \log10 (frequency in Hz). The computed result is 0.02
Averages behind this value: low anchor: 1.49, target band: 1.36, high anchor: 1.28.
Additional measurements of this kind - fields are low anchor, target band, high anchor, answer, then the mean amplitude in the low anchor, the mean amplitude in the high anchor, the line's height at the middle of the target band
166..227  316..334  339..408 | 0.05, 1.55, 1.3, 1.37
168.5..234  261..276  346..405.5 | 0.08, 1.55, 1.3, 1.45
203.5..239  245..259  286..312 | 0.05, 1.52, 1.39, 1.47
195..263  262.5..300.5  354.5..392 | 0.05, 1.48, 1.31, 1.42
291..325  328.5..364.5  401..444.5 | -0.03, 1.36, 1.21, 1.31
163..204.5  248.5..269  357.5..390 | 0.07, 1.57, 1.31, 1.47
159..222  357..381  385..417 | -0.04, 1.56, 1.23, 1.28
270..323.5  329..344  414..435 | -0.01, 1.36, 1.24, 1.32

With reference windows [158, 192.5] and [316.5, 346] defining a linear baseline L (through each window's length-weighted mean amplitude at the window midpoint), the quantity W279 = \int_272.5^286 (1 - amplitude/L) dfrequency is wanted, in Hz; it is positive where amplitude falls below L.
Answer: 0.7 Hz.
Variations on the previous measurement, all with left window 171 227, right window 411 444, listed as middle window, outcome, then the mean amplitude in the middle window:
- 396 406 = 0.2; 1.23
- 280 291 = 0.4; 1.37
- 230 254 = 0.6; 1.45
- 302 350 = 0.5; 1.34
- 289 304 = 0.2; 1.38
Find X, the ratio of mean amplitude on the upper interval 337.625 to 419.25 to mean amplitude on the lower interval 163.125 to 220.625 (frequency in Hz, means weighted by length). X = 0.83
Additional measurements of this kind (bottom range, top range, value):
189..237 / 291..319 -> 0.90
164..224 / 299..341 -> 0.87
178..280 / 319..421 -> 0.88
